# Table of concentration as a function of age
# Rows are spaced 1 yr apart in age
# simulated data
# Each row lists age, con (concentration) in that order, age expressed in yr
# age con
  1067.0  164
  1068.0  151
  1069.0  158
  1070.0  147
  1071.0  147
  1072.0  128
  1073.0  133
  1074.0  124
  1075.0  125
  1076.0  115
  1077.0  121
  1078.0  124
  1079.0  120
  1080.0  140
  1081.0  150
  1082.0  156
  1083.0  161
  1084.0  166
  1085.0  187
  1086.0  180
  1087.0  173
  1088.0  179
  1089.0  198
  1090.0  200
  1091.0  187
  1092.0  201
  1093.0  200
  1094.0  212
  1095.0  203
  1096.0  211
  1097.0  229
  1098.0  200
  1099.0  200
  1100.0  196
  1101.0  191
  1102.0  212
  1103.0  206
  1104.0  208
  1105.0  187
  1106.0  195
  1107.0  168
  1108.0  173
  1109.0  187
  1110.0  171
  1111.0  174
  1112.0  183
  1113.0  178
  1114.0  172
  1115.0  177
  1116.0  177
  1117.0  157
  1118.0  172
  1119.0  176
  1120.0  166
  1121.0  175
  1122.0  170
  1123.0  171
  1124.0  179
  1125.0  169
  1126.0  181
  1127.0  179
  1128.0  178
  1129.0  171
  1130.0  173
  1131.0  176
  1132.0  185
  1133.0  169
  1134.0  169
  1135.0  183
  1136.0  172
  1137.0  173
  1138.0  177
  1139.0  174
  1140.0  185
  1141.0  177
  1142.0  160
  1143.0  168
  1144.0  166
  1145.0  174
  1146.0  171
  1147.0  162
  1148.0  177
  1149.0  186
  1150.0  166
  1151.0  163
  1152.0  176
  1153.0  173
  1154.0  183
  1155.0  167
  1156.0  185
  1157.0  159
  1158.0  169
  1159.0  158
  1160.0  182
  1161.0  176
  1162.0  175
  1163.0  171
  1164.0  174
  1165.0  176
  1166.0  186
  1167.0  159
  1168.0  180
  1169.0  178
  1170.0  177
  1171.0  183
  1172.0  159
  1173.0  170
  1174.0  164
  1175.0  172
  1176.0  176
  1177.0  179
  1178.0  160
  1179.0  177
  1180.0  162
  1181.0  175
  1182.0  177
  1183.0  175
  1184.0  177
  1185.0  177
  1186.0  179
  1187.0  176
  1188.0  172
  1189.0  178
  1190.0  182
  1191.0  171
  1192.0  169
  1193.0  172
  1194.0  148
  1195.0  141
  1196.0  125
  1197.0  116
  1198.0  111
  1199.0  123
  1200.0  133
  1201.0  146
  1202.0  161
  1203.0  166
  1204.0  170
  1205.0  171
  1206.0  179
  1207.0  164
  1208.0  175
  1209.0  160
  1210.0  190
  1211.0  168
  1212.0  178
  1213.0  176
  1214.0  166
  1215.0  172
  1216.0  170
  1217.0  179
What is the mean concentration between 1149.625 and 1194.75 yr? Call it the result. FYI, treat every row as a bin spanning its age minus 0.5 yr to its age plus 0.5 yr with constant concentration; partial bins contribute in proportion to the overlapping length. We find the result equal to 172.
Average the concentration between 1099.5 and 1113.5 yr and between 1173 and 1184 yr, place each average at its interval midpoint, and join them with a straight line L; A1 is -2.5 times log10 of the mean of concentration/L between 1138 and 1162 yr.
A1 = 0.04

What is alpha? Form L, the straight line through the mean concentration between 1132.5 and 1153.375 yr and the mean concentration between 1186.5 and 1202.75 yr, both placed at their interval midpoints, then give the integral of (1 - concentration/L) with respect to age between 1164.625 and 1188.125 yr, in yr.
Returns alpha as -2.2 yr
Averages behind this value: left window 172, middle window 174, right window 152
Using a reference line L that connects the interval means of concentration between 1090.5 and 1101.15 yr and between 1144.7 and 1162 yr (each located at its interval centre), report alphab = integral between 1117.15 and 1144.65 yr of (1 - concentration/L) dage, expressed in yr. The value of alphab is 1.6 yr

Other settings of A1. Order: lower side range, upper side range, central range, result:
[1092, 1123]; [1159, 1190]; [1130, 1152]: 0.047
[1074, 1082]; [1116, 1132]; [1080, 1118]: -0.241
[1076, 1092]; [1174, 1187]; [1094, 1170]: -0.067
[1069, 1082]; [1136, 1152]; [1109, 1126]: -0.109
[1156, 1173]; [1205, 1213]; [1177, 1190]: -0.007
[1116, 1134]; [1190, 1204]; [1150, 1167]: -0.076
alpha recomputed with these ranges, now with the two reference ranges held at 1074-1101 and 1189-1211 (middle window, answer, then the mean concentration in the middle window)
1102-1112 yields -0.9 yr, 187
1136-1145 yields -0.4 yr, 173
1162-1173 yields -0.9 yr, 174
